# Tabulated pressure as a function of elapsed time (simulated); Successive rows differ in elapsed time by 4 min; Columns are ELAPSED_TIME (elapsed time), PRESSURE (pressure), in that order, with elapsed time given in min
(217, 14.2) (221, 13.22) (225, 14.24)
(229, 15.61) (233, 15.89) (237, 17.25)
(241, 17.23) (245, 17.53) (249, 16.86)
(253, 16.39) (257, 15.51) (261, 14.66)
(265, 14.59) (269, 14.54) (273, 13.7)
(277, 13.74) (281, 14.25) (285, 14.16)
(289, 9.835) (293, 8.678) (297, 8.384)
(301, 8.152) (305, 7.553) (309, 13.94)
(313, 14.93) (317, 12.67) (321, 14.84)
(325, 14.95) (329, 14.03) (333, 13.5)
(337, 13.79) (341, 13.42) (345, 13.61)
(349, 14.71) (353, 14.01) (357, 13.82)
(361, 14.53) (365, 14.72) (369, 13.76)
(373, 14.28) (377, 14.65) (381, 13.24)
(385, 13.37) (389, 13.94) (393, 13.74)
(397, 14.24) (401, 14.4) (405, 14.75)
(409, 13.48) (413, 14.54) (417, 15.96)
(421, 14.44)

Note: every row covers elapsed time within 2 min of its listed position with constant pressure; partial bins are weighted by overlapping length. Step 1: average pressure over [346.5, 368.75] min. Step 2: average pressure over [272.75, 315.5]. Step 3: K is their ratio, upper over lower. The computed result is 1.24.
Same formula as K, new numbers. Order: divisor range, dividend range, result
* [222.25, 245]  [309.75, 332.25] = 0.88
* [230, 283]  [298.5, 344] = 0.83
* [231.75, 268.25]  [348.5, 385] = 0.87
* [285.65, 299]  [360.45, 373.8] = 1.51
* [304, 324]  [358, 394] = 1.07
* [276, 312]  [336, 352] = 1.26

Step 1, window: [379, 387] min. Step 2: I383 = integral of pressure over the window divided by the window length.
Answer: 13.3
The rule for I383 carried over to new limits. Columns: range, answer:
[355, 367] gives 14.4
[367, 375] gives 14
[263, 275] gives 14.3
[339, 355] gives 13.9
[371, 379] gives 14.5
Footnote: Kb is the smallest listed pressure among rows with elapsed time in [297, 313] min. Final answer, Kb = 7.553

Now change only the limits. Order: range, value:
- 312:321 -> 12.67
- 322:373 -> 13.42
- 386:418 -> 13.48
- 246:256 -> 16.39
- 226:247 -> 15.61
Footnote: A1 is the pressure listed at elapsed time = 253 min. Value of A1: 16.39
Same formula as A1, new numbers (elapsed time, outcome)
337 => 13.79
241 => 17.23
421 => 14.44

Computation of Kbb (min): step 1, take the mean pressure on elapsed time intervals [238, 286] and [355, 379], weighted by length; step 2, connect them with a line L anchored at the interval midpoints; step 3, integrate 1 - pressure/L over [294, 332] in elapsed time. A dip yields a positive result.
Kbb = 6.9 min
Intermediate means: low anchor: 15.3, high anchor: 14.3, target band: 12.1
